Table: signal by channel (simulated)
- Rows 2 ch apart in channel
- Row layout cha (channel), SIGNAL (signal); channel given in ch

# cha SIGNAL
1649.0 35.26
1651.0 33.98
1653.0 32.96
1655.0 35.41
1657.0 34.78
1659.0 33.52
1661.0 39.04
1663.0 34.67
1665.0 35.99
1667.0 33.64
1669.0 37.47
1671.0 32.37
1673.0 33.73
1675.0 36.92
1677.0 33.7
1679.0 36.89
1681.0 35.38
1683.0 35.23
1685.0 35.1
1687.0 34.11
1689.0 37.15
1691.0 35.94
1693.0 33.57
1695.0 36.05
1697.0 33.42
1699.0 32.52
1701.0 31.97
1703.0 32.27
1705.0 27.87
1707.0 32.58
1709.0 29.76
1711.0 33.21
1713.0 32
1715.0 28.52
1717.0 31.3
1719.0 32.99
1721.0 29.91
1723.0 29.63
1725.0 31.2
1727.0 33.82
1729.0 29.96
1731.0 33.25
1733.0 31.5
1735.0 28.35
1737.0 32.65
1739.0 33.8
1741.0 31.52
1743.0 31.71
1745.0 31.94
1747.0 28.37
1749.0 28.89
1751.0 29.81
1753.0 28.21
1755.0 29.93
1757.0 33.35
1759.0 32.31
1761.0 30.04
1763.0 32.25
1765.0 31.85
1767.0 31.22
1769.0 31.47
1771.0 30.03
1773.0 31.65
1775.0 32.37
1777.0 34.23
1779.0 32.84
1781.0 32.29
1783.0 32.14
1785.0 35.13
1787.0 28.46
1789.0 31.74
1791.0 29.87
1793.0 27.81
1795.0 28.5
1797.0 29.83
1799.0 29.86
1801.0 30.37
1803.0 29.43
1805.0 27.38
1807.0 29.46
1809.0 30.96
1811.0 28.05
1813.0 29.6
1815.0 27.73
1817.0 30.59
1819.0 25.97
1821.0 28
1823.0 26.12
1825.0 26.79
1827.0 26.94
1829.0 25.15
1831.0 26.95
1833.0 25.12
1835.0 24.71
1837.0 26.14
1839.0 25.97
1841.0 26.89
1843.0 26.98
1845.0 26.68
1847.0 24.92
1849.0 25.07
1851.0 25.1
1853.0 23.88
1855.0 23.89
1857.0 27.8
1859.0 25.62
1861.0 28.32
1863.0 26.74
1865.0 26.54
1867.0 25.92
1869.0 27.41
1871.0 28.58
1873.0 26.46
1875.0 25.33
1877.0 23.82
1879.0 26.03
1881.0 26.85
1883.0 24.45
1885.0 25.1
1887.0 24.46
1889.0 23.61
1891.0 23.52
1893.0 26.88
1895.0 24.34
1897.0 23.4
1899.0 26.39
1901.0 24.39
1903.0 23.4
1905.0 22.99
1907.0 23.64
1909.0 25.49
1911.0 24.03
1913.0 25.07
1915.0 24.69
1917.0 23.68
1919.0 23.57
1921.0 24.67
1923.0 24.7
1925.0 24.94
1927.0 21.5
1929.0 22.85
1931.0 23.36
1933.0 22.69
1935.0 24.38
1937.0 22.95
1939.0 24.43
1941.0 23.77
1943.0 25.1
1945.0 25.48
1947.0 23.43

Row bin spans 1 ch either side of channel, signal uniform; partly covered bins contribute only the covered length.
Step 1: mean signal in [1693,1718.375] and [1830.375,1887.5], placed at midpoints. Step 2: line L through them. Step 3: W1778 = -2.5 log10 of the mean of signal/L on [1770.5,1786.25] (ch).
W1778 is -0.13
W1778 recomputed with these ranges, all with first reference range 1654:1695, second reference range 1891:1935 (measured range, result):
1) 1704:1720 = 0.08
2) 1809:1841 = 0.05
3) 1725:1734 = 0.02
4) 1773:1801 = -0.04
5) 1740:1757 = 0.05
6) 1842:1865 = 0.04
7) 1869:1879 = -0.01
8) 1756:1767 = -0.02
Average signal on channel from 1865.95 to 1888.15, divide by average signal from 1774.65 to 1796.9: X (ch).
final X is 0.8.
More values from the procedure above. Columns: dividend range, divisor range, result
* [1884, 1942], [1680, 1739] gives 0.74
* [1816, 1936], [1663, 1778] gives 0.78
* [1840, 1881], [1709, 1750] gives 0.84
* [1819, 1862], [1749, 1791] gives 0.83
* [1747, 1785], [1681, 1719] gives 0.95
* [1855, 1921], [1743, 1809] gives 0.82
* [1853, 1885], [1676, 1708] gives 0.77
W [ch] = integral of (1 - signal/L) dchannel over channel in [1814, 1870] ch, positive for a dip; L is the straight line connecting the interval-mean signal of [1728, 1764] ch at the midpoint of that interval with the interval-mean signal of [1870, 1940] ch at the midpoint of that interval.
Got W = 1.4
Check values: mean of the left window 31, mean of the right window 24.5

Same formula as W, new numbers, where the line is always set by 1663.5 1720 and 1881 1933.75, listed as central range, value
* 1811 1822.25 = 0.0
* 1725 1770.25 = 0.0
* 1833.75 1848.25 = 0.6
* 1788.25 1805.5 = -0.2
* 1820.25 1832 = 0.5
